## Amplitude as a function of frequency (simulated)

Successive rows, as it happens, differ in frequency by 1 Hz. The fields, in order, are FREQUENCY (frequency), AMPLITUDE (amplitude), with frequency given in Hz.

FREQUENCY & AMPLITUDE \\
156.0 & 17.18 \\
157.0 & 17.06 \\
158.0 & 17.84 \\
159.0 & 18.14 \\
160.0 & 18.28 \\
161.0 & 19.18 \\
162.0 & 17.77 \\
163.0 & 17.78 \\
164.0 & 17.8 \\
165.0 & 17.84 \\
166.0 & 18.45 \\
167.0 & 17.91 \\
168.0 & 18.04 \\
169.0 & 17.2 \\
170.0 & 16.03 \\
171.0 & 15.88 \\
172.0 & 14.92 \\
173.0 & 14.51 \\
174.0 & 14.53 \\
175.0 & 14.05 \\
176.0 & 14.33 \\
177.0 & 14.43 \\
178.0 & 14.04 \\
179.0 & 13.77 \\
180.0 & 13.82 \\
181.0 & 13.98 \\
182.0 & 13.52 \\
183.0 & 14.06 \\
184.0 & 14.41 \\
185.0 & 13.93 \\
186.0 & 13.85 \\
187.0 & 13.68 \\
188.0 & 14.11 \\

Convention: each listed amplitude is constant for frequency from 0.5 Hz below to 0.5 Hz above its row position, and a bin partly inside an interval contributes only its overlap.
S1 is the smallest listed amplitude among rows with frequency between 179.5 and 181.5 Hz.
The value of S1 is 13.82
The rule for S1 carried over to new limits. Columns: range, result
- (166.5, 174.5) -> 14.51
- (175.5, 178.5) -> 14.04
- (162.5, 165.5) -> 17.78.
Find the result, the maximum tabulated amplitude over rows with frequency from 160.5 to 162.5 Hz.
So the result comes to 19.18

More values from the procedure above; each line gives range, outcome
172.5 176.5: 14.53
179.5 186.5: 14.41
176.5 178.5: 14.43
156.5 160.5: 18.28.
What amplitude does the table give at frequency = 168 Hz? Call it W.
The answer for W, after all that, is 18.04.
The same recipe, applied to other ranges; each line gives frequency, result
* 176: 14.33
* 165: 17.84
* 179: 13.77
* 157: 17.06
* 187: 13.68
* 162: 17.77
